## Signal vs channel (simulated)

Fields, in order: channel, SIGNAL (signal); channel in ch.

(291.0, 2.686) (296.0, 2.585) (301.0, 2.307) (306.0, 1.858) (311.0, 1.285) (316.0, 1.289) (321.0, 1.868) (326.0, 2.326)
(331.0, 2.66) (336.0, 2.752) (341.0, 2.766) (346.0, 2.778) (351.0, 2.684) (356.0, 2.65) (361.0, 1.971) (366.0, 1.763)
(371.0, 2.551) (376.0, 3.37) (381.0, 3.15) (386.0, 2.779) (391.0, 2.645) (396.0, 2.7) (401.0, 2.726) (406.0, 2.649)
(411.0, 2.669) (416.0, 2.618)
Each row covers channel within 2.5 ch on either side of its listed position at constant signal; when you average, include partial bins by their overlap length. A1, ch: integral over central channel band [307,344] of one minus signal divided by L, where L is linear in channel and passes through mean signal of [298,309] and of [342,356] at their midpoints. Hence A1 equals 4.3 ch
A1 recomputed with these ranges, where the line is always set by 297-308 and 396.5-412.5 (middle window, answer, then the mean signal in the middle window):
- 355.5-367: 1.8 ch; 2.08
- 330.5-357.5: -4.0 ch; 2.72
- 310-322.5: 4.3 ch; 1.47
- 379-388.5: -1.4 ch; 2.95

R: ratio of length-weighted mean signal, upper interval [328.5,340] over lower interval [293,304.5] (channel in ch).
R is 1.13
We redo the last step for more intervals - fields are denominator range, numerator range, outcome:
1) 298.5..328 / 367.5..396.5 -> 1.57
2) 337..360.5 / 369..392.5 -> 1.10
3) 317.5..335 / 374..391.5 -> 1.33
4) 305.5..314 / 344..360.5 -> 1.76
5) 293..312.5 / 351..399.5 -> 1.27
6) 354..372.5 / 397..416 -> 1.21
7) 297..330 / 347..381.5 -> 1.35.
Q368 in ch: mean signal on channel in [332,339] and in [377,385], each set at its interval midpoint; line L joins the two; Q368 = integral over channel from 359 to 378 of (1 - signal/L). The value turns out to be 3.9 ch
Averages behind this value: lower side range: 2.73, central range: 2.4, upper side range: 3.12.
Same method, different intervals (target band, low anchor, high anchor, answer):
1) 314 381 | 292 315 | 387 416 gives -4.0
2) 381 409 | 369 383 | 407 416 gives 0.9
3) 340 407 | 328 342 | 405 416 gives 0.6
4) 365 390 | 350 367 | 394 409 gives -3.2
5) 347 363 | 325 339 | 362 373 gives -1.3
